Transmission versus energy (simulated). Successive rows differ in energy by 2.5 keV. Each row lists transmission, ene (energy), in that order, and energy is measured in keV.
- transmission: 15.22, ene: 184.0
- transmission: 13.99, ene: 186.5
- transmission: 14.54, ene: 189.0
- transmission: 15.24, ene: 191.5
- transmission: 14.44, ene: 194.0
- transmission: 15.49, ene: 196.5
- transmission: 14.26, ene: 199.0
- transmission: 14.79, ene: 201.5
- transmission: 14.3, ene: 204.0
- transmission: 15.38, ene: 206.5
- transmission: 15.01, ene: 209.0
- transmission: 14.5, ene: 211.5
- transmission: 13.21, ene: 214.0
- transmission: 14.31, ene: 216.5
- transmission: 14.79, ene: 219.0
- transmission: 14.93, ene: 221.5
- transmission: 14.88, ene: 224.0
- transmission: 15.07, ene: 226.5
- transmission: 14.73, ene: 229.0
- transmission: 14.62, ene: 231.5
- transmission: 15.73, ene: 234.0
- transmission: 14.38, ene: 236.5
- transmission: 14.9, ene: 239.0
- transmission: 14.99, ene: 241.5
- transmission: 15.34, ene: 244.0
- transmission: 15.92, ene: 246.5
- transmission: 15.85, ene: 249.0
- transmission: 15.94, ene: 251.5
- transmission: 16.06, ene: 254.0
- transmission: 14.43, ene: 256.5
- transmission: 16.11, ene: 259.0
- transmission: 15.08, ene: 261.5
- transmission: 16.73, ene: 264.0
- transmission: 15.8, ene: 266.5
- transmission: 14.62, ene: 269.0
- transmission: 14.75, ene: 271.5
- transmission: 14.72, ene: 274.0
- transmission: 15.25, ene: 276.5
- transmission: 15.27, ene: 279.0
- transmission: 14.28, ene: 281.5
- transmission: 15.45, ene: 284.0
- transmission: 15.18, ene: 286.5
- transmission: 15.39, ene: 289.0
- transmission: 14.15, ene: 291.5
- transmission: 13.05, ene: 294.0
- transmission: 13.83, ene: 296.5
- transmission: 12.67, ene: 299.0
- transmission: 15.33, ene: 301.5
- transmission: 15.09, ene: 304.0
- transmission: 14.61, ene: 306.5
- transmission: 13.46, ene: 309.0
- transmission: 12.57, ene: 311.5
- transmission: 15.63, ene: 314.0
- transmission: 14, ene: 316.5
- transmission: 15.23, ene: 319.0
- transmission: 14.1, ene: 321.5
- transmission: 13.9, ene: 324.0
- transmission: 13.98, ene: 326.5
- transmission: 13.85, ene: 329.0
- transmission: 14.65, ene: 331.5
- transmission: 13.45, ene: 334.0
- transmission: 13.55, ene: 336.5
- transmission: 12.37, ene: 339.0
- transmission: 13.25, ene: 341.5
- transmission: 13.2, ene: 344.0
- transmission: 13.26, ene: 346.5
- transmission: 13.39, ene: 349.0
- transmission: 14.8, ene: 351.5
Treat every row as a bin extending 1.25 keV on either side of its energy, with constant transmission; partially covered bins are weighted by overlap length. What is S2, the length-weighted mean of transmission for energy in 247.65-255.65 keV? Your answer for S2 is 15.9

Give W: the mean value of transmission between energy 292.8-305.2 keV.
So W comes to 14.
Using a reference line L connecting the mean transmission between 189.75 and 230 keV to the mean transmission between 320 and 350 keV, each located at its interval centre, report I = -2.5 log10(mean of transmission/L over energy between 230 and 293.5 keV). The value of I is -0.071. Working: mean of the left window 14.7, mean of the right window 13.6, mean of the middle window 15.2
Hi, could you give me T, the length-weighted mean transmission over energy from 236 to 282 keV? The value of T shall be 15.3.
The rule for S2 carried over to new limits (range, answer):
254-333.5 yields 14.6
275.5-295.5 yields 14.7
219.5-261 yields 15.2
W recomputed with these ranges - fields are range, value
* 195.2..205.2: 14.7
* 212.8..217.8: 13.8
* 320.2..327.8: 14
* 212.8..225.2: 14.4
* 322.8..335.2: 14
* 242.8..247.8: 15.6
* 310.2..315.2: 14.1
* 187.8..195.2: 14.7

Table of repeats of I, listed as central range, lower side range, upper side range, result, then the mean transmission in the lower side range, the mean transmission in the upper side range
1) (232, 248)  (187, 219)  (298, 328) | -0.052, 14.6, 14.2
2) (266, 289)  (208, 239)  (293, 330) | -0.052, 14.7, 14.1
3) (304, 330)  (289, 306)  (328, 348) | -0.029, 14.1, 13.4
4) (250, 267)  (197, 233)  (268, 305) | -0.080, 14.7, 14.6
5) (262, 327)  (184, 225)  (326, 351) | -0.053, 14.6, 13.5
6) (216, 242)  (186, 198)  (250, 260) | 0.030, 14.8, 15.6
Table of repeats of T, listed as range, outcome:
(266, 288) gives 15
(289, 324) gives 14.2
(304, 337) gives 14.1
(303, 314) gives 14.1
